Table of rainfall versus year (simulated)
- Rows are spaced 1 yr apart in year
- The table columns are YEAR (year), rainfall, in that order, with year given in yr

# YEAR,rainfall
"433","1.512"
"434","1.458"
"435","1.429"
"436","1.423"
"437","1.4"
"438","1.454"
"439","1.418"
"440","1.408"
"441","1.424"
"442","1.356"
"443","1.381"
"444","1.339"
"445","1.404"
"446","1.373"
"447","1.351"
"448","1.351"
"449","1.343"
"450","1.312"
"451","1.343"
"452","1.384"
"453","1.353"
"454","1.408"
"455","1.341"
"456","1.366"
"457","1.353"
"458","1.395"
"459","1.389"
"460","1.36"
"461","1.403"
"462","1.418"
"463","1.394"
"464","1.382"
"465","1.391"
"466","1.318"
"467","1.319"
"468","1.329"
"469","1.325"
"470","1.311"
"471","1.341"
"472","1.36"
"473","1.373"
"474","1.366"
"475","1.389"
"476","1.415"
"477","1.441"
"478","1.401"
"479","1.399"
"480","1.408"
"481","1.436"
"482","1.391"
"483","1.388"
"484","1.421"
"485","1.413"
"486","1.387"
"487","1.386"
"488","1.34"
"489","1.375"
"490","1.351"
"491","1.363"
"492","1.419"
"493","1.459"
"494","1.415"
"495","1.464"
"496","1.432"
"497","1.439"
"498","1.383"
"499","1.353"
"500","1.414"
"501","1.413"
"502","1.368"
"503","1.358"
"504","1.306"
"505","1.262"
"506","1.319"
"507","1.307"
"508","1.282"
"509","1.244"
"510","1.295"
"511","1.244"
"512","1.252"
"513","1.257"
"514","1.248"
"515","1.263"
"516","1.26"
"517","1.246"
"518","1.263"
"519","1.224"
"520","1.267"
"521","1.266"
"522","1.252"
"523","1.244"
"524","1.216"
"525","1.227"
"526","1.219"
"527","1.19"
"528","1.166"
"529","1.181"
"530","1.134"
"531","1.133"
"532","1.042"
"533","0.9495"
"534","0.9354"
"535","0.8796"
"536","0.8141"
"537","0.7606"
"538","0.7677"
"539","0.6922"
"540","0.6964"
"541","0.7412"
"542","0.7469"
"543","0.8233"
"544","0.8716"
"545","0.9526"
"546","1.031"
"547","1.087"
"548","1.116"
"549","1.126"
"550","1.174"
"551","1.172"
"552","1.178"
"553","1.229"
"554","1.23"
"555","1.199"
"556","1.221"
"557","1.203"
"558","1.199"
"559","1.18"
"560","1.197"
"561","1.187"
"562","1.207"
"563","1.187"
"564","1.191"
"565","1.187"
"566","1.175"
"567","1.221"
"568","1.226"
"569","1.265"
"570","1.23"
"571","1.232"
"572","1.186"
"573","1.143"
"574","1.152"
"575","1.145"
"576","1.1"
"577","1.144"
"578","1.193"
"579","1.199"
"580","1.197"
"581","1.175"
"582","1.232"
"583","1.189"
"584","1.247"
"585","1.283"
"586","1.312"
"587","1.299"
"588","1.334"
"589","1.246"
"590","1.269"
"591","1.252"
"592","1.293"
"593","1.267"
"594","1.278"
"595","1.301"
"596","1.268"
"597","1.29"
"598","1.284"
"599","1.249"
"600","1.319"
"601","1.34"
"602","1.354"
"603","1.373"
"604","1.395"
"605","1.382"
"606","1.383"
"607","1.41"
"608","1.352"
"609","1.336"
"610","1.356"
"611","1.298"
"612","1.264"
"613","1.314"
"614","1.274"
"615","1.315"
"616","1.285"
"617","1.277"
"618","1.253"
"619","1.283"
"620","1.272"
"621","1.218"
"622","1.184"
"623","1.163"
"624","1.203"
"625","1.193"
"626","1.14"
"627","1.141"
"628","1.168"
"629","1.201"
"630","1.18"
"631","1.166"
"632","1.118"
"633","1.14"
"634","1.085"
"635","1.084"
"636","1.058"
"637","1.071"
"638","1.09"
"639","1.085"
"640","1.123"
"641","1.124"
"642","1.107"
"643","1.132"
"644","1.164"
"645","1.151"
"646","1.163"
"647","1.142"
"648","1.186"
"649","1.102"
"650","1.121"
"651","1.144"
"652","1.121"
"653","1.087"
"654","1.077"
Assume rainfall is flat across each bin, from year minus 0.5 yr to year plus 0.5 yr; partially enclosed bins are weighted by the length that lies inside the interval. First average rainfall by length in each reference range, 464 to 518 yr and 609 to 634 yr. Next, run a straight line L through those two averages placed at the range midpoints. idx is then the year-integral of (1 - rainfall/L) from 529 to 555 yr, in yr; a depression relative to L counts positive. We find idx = 6.5 yr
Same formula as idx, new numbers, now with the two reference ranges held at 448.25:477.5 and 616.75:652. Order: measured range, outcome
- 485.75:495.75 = -0.5 yr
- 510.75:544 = 5.5 yr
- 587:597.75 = -0.7 yr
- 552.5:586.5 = 0.9 yr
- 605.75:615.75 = -1.2 yr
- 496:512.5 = -0.2 yr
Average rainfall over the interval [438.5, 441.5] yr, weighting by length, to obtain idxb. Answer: 1.42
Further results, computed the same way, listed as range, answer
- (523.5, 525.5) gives 1.22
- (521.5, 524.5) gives 1.24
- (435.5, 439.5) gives 1.42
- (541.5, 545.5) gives 0.849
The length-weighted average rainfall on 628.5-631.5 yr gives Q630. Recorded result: 1.18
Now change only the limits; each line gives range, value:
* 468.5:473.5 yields 1.34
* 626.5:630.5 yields 1.17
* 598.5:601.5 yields 1.3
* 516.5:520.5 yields 1.25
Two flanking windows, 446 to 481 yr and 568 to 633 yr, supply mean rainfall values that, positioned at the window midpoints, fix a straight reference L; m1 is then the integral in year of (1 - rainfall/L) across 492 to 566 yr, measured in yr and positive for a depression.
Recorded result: 8.0 yr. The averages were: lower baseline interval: 1.37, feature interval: 1.17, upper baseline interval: 1.25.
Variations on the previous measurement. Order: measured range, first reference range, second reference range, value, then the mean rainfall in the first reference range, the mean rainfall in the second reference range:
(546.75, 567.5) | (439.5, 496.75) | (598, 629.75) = 2.1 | 1.38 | 1.28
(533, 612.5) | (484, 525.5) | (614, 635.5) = 4.9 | 1.32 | 1.2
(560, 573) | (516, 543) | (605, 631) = -0.8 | 1.05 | 1.26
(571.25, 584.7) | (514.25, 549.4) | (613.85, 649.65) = -0.9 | 1.05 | 1.17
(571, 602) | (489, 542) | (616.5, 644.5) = -1.8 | 1.2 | 1.16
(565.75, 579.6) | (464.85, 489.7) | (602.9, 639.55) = 1.0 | 1.38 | 1.23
